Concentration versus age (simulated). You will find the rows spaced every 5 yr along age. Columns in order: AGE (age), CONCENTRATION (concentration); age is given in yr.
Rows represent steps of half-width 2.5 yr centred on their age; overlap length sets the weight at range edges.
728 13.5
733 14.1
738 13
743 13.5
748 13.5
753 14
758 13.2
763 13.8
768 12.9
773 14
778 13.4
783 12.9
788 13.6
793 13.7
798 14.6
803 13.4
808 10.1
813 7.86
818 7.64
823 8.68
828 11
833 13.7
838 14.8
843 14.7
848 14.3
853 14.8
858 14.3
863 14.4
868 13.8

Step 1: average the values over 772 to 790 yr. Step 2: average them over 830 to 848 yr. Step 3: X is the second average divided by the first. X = 1.06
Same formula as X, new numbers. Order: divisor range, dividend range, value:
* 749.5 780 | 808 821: 0.61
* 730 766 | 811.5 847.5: 0.84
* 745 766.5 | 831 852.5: 1.06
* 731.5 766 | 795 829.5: 0.77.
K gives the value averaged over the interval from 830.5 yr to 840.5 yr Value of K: 14.2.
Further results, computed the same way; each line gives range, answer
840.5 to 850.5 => 14.5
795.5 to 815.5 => 11.5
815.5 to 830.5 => 9.11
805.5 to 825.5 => 8.57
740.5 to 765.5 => 13.6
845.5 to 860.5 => 14.5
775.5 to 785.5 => 13.2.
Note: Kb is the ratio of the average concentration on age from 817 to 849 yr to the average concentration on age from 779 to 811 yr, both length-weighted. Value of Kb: 0.9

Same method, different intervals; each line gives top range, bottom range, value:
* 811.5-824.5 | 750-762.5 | 0.59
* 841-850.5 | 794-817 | 1.27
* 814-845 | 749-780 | 0.85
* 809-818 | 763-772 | 0.61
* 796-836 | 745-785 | 0.81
